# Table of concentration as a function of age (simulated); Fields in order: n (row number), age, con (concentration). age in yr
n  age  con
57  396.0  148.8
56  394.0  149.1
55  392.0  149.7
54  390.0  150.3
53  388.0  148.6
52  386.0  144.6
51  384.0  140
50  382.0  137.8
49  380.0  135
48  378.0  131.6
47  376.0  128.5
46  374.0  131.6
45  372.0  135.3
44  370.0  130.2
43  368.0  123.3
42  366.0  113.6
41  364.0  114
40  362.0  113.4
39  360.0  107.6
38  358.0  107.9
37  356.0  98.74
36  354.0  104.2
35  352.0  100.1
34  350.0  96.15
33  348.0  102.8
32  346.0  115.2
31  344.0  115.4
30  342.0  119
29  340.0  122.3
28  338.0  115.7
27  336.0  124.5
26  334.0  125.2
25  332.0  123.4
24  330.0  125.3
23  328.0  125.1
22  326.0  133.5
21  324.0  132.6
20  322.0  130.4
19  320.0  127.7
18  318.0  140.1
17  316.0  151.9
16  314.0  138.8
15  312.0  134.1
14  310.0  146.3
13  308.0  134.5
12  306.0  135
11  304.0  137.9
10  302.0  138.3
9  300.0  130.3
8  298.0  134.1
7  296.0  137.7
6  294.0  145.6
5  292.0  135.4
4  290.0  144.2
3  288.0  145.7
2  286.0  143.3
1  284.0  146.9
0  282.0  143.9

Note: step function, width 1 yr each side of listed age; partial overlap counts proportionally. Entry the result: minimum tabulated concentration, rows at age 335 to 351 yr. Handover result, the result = 96.15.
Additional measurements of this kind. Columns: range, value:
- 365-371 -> 113.6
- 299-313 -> 130.3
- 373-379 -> 128.5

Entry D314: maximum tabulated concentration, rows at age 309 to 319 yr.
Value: 151.9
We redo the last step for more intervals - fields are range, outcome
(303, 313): 146.3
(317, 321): 140.1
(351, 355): 104.2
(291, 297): 145.6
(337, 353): 122.3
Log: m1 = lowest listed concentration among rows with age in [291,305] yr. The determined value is 130.3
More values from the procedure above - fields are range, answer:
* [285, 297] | 135.4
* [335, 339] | 115.7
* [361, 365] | 113.4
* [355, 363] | 98.74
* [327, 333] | 123.4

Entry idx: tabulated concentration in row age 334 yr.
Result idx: 125.2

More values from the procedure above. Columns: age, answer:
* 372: 135.3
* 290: 144.2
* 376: 128.5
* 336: 124.5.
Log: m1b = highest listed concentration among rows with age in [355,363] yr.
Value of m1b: 113.4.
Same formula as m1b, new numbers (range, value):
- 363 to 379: 135.3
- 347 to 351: 102.8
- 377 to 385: 140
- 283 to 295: 146.9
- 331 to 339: 125.2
